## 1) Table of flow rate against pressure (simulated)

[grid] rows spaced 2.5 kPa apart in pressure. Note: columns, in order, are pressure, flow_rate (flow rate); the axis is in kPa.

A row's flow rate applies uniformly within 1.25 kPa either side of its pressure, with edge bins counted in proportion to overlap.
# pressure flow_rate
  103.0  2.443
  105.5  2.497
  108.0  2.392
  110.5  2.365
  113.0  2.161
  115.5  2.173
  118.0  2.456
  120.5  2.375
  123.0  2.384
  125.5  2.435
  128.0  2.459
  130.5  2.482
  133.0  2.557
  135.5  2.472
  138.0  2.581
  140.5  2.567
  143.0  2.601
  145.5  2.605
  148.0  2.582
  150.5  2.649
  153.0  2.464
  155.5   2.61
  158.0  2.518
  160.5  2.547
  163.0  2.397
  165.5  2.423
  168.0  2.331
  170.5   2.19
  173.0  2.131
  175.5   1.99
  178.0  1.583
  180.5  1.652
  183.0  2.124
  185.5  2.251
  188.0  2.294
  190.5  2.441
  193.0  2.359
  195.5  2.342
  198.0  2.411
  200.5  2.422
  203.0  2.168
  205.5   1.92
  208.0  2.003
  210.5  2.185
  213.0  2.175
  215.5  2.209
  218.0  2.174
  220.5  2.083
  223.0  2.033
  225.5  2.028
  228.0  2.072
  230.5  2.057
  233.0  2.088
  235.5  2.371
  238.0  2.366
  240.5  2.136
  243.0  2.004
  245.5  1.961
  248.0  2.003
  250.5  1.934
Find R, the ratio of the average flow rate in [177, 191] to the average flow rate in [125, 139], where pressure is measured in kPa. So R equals 0.8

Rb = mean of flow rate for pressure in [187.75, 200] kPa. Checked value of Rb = 2.38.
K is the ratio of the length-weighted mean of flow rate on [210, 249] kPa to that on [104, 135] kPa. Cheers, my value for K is 0.88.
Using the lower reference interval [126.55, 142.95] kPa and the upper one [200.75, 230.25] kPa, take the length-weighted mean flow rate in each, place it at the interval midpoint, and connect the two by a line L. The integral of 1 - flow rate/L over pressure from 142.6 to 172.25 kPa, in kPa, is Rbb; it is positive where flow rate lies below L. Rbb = -0.9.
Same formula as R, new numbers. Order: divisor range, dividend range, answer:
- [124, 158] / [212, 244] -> 0.84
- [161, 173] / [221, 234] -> 0.88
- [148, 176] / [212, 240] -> 0.89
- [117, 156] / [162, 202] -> 0.88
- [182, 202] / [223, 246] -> 0.91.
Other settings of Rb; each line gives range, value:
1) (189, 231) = 2.18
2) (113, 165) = 2.49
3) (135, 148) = 2.57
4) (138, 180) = 2.38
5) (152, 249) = 2.19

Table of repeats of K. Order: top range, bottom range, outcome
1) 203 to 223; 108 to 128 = 0.90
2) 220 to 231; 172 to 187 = 1.05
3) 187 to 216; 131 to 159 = 0.88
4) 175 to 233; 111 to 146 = 0.87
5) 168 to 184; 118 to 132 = 0.81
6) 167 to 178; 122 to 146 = 0.83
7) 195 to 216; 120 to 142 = 0.89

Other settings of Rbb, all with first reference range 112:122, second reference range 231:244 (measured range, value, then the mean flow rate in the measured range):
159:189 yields 1.1 kPa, 2.16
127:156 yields -3.5 kPa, 2.55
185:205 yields -0.9 kPa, 2.32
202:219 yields 0.7 kPa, 2.12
